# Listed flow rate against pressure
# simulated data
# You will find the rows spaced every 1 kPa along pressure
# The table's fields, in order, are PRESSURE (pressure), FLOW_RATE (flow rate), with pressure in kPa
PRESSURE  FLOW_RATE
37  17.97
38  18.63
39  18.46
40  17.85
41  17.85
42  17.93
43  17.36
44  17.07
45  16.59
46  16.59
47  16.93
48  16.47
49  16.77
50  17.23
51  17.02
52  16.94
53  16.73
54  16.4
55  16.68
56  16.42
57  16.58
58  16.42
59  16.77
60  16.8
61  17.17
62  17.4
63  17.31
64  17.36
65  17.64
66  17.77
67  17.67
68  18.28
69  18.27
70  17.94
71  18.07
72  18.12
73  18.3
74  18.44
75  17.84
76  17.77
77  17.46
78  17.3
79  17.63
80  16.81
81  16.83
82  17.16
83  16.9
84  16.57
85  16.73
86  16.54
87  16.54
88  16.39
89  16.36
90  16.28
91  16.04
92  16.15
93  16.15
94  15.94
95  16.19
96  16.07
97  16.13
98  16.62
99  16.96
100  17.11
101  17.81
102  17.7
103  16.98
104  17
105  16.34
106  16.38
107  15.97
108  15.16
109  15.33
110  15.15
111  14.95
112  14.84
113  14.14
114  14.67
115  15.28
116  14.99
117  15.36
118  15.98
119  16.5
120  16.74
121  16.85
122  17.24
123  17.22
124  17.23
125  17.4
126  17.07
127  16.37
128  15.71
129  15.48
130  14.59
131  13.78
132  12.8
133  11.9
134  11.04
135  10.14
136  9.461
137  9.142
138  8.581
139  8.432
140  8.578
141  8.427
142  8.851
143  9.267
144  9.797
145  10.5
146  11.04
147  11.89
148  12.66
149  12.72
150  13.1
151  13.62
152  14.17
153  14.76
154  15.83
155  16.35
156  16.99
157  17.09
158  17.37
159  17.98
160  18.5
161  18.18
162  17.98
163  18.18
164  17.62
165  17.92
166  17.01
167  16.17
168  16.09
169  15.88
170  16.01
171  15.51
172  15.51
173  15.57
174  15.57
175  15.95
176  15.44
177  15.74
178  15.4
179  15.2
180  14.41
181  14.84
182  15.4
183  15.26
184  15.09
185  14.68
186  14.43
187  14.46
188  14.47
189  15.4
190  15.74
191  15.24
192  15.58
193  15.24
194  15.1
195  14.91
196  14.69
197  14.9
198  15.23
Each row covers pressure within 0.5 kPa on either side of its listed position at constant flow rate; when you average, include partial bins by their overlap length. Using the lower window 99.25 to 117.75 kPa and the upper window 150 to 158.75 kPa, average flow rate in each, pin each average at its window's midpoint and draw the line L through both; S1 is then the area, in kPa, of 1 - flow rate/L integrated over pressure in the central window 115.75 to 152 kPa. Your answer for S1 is 6.2 kPa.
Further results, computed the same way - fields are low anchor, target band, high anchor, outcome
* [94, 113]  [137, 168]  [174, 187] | 3.1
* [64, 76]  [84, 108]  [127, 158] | -0.8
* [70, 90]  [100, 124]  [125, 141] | -3.2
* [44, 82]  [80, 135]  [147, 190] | 2.3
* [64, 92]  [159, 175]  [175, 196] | -1.3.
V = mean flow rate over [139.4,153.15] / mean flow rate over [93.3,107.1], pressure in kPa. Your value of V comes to 0.68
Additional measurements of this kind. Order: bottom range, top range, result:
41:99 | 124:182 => 0.84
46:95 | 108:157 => 0.80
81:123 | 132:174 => 0.85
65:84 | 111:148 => 0.75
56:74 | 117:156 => 0.76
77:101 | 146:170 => 0.96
